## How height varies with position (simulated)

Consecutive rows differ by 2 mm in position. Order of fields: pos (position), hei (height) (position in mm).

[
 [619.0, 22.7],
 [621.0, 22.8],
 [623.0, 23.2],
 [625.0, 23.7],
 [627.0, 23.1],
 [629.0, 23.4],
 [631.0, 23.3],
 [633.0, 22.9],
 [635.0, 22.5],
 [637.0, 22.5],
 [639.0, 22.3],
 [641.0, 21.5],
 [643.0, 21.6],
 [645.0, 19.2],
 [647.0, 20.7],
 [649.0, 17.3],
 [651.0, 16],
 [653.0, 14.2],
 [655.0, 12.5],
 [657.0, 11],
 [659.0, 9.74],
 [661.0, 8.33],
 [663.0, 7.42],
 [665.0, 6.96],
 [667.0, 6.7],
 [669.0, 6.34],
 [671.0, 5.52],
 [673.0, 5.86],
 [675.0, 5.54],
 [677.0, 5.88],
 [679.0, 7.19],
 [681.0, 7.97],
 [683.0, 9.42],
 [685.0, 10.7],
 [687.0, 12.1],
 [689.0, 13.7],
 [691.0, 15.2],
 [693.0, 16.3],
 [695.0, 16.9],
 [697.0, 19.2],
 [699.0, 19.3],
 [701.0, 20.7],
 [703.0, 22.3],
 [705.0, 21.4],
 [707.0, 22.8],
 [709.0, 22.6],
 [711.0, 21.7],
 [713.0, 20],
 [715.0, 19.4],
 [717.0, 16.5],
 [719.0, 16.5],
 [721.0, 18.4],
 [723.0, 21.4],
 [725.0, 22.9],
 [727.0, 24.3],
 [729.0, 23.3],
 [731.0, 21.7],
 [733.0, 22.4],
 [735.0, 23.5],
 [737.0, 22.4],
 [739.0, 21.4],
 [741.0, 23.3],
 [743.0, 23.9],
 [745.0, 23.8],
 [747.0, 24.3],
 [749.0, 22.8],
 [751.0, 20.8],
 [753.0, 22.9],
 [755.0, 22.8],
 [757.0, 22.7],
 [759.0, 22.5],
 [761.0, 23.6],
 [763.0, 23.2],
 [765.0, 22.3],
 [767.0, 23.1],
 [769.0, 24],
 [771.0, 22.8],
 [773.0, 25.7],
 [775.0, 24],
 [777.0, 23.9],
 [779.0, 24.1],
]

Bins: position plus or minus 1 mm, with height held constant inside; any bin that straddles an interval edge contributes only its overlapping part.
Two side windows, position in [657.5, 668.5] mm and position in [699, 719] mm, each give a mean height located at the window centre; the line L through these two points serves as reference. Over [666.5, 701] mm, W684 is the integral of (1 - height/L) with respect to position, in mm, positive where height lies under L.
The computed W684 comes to 7.5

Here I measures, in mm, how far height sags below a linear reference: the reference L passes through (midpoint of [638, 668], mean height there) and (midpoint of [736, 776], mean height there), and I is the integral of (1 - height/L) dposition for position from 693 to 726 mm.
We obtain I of -1.5 mm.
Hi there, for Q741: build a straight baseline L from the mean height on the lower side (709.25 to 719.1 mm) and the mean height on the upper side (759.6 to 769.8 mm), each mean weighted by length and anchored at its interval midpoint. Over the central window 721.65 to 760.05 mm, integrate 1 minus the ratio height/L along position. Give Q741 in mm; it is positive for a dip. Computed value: -2.6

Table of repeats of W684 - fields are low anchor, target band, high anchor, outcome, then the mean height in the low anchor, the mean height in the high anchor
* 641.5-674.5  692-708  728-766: -2.6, 11.9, 22.8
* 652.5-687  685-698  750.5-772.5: -3.7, 8.33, 22.9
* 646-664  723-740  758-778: -2.2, 13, 23.5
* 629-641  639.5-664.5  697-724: 8.2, 22.7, 20.2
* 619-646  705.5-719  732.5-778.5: 1.6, 22.5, 23.2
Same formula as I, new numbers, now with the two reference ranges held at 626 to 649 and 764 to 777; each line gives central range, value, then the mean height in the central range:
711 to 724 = 2.28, 18.9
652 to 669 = 9.78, 9.41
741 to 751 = -0.01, 23.4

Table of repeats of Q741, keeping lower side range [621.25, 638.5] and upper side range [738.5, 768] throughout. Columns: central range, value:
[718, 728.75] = 1.0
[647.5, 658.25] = 4.0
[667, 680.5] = 9.9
